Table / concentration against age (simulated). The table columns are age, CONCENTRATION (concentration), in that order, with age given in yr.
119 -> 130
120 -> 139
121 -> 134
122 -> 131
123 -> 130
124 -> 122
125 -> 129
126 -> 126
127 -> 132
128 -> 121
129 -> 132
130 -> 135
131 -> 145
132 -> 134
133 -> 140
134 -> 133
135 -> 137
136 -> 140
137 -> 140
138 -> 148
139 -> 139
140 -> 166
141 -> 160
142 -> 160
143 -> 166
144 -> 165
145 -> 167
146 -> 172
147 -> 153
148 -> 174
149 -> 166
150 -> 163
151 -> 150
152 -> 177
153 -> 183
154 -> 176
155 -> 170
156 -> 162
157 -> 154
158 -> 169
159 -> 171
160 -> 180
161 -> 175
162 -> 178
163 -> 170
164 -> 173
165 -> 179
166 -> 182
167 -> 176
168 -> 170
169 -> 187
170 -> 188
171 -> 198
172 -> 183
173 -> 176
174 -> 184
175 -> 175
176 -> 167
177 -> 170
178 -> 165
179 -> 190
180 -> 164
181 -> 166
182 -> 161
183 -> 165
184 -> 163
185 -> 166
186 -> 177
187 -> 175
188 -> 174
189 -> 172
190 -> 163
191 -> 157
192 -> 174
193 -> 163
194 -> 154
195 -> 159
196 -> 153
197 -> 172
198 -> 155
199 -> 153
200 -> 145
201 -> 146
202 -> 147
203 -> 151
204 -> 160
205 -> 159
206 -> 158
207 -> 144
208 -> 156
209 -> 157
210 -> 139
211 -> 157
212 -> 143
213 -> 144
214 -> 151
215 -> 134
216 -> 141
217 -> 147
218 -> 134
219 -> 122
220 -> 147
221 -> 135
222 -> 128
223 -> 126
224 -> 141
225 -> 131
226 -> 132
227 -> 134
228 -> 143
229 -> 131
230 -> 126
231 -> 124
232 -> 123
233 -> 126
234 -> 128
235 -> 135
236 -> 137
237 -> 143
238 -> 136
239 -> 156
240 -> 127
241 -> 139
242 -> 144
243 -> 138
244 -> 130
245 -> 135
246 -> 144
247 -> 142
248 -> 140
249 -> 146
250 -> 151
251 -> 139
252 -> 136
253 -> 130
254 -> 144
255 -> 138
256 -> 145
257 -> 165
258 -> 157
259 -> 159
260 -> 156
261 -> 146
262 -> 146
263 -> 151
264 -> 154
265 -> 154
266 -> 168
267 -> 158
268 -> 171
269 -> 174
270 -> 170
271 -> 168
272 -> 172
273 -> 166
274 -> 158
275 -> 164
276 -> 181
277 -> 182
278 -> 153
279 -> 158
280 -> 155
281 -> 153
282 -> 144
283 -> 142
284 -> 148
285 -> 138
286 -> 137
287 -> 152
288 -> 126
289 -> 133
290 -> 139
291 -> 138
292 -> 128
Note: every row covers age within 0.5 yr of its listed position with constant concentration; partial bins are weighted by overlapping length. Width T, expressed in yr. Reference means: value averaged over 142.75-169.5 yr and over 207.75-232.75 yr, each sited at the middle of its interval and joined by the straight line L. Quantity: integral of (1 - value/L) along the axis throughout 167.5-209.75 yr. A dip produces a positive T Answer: -3.2 yr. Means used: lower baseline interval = 171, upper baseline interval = 138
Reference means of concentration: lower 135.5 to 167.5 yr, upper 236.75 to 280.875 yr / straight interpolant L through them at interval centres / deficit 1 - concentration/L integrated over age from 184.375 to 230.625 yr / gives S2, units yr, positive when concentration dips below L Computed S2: 2.7 yr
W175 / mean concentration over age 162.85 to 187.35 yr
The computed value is 175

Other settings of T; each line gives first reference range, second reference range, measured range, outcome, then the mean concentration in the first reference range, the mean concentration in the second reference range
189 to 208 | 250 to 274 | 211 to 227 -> 1.9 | 157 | 155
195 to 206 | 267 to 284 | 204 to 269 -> 6.4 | 154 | 163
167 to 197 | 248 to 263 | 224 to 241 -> 2.3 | 171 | 147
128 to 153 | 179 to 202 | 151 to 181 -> -3.3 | 153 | 163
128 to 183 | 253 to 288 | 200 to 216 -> 1.1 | 164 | 156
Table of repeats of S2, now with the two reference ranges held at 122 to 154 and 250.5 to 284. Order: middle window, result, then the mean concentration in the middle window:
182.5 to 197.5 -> -1.4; 166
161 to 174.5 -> -2.7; 180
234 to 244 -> 1.0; 138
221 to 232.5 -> 1.7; 131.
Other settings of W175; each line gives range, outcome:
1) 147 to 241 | 157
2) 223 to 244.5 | 134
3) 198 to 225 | 145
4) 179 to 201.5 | 163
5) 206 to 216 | 147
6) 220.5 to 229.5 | 133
